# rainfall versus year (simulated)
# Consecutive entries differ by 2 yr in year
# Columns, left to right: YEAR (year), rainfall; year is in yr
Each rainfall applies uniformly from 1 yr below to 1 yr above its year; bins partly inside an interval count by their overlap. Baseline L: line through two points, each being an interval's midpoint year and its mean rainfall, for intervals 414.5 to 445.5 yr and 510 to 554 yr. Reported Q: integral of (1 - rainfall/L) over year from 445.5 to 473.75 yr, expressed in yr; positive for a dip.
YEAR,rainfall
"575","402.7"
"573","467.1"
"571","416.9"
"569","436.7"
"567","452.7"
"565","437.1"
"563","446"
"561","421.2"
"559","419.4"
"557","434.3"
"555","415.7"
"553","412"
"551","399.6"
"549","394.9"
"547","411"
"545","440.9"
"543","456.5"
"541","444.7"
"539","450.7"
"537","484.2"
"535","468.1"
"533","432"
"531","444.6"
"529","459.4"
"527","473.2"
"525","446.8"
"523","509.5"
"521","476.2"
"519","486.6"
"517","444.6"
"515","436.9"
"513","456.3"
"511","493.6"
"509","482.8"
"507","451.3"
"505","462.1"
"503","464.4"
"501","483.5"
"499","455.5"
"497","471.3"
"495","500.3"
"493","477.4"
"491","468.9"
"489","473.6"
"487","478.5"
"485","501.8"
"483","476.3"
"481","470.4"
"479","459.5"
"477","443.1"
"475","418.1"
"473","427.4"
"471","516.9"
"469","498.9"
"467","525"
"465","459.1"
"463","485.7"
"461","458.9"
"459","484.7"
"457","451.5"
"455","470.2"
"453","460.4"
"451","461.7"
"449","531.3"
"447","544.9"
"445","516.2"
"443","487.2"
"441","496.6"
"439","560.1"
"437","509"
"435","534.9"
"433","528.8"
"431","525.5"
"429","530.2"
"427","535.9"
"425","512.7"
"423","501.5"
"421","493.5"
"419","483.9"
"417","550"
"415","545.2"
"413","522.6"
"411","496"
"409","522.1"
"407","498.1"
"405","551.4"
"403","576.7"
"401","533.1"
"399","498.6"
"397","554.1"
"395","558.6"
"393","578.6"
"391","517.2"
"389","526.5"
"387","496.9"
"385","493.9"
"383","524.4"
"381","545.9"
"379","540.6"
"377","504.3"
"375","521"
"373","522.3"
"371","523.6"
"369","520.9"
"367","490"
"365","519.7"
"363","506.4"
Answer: 0.8 yr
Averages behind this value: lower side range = 519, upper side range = 451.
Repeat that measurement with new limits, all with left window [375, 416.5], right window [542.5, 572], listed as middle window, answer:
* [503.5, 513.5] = -0.28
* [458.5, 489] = 0.37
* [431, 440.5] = -0.51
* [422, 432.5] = -0.26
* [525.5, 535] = -0.23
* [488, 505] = -0.33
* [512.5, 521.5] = -0.16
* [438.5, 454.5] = -0.25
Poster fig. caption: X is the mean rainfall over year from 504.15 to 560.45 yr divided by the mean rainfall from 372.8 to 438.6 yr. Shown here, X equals 0.85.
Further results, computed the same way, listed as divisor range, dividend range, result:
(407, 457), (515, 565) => 0.87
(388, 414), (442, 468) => 0.91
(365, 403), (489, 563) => 0.86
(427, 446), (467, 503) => 0.91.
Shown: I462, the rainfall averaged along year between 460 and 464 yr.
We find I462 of 472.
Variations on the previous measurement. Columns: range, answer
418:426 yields 498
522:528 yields 476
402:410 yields 537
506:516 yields 464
